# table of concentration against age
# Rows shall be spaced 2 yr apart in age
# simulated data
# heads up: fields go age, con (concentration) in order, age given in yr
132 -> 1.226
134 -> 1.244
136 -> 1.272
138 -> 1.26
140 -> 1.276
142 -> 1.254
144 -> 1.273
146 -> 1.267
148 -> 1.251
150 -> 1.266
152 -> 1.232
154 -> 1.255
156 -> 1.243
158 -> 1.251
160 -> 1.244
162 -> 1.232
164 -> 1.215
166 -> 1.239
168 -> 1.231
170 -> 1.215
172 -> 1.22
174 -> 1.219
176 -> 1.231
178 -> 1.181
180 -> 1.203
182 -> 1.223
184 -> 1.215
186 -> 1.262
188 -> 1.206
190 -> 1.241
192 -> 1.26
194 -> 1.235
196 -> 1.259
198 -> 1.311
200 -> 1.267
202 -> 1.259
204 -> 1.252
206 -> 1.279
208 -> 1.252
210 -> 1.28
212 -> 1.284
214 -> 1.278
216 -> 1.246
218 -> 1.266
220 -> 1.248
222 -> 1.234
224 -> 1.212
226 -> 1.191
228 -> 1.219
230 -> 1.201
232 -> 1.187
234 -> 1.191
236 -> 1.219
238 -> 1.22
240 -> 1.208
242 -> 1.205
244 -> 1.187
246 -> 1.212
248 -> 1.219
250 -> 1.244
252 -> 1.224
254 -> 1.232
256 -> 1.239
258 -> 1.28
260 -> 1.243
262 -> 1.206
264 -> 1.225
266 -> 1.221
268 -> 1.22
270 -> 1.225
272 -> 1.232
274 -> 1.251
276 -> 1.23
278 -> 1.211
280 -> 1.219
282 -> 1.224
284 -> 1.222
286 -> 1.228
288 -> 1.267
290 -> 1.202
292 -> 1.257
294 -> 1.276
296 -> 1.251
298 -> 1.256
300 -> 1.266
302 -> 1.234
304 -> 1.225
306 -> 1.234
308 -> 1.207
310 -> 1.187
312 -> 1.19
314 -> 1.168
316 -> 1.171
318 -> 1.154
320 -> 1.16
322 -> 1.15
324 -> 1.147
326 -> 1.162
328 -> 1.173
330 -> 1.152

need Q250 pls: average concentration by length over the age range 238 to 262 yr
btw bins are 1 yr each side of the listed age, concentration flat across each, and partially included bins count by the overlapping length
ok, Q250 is 1.23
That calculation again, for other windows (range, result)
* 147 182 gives 1.23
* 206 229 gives 1.25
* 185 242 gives 1.24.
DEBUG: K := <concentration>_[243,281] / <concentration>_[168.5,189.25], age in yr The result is 1.0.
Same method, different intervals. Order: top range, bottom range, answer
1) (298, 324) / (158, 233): 0.97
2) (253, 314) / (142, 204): 0.99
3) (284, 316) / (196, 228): 0.98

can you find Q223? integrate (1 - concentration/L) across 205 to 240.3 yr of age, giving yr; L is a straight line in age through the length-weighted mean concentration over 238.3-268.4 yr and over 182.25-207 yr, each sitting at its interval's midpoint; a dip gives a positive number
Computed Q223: 0.13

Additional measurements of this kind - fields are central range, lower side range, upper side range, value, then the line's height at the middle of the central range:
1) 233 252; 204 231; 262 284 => 0.4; 1.24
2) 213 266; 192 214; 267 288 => 1.0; 1.25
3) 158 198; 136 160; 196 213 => 1.1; 1.27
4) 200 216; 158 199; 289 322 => -0.5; 1.23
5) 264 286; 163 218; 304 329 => -0.5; 1.2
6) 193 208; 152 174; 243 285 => -0.4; 1.23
